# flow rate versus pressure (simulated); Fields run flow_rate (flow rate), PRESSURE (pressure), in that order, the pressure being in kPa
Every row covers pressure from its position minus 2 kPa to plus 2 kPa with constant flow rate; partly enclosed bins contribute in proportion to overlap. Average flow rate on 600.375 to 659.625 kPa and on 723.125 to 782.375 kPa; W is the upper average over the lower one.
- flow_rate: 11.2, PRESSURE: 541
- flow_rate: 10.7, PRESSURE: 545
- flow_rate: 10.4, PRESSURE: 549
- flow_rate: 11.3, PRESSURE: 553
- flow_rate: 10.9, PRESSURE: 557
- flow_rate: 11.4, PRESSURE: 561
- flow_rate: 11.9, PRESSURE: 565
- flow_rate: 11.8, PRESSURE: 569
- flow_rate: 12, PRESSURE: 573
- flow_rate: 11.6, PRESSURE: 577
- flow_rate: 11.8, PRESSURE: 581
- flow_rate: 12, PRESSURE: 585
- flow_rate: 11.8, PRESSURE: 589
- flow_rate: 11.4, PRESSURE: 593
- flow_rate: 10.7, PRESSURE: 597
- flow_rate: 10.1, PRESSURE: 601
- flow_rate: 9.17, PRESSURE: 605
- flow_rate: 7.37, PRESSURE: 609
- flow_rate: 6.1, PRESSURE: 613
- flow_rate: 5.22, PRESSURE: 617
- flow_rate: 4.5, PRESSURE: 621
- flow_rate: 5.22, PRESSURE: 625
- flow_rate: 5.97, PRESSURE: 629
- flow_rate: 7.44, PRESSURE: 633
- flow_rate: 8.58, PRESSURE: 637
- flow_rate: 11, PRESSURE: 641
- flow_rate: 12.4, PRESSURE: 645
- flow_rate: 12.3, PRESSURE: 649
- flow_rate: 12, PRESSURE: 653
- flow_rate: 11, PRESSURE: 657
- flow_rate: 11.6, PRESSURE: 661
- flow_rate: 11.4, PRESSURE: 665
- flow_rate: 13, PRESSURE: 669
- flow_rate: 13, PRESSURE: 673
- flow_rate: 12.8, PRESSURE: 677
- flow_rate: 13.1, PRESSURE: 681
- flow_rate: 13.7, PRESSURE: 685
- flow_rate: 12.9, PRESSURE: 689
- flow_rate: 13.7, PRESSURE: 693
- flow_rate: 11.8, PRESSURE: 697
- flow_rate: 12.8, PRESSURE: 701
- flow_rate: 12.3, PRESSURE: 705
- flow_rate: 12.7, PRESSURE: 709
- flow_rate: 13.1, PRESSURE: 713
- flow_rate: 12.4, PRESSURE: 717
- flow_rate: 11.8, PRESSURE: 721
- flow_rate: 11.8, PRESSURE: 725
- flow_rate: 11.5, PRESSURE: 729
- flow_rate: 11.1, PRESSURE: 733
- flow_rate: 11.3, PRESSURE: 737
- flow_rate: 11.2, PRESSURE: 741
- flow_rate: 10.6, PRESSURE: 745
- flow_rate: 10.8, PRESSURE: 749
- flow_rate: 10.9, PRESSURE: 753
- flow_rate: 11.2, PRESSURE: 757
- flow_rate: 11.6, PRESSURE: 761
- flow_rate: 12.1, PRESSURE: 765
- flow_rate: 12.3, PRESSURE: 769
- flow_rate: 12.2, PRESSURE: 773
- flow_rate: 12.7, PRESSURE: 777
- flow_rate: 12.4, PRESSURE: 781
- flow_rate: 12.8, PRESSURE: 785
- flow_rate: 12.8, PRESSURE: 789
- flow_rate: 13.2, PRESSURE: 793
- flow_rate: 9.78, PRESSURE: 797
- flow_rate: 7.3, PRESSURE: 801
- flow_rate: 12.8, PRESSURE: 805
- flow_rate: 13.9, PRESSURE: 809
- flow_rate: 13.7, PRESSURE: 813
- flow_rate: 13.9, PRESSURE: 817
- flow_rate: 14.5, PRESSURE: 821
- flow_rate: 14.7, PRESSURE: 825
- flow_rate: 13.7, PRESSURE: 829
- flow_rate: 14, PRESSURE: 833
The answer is 1.4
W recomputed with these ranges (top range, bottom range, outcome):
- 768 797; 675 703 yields 0.96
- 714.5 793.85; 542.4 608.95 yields 1.07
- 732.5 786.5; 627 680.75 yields 1.06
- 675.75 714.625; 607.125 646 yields 1.78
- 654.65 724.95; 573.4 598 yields 1.08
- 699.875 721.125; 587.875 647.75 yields 1.48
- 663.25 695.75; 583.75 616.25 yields 1.35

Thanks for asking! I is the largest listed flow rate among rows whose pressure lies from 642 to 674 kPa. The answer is 13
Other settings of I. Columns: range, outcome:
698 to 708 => 12.8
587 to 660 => 12.4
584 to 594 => 12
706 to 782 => 13.1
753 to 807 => 13.2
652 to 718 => 13.7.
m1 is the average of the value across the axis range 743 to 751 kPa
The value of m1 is 10.7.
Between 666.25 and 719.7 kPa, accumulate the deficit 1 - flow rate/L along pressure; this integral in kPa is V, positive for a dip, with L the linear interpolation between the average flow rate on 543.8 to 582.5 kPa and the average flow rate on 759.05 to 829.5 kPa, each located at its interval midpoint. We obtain -3.5 kPa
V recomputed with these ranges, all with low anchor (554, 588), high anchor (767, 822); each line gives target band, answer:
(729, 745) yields 1.4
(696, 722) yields -0.7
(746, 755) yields 1.1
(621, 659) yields 8.4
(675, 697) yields -1.9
